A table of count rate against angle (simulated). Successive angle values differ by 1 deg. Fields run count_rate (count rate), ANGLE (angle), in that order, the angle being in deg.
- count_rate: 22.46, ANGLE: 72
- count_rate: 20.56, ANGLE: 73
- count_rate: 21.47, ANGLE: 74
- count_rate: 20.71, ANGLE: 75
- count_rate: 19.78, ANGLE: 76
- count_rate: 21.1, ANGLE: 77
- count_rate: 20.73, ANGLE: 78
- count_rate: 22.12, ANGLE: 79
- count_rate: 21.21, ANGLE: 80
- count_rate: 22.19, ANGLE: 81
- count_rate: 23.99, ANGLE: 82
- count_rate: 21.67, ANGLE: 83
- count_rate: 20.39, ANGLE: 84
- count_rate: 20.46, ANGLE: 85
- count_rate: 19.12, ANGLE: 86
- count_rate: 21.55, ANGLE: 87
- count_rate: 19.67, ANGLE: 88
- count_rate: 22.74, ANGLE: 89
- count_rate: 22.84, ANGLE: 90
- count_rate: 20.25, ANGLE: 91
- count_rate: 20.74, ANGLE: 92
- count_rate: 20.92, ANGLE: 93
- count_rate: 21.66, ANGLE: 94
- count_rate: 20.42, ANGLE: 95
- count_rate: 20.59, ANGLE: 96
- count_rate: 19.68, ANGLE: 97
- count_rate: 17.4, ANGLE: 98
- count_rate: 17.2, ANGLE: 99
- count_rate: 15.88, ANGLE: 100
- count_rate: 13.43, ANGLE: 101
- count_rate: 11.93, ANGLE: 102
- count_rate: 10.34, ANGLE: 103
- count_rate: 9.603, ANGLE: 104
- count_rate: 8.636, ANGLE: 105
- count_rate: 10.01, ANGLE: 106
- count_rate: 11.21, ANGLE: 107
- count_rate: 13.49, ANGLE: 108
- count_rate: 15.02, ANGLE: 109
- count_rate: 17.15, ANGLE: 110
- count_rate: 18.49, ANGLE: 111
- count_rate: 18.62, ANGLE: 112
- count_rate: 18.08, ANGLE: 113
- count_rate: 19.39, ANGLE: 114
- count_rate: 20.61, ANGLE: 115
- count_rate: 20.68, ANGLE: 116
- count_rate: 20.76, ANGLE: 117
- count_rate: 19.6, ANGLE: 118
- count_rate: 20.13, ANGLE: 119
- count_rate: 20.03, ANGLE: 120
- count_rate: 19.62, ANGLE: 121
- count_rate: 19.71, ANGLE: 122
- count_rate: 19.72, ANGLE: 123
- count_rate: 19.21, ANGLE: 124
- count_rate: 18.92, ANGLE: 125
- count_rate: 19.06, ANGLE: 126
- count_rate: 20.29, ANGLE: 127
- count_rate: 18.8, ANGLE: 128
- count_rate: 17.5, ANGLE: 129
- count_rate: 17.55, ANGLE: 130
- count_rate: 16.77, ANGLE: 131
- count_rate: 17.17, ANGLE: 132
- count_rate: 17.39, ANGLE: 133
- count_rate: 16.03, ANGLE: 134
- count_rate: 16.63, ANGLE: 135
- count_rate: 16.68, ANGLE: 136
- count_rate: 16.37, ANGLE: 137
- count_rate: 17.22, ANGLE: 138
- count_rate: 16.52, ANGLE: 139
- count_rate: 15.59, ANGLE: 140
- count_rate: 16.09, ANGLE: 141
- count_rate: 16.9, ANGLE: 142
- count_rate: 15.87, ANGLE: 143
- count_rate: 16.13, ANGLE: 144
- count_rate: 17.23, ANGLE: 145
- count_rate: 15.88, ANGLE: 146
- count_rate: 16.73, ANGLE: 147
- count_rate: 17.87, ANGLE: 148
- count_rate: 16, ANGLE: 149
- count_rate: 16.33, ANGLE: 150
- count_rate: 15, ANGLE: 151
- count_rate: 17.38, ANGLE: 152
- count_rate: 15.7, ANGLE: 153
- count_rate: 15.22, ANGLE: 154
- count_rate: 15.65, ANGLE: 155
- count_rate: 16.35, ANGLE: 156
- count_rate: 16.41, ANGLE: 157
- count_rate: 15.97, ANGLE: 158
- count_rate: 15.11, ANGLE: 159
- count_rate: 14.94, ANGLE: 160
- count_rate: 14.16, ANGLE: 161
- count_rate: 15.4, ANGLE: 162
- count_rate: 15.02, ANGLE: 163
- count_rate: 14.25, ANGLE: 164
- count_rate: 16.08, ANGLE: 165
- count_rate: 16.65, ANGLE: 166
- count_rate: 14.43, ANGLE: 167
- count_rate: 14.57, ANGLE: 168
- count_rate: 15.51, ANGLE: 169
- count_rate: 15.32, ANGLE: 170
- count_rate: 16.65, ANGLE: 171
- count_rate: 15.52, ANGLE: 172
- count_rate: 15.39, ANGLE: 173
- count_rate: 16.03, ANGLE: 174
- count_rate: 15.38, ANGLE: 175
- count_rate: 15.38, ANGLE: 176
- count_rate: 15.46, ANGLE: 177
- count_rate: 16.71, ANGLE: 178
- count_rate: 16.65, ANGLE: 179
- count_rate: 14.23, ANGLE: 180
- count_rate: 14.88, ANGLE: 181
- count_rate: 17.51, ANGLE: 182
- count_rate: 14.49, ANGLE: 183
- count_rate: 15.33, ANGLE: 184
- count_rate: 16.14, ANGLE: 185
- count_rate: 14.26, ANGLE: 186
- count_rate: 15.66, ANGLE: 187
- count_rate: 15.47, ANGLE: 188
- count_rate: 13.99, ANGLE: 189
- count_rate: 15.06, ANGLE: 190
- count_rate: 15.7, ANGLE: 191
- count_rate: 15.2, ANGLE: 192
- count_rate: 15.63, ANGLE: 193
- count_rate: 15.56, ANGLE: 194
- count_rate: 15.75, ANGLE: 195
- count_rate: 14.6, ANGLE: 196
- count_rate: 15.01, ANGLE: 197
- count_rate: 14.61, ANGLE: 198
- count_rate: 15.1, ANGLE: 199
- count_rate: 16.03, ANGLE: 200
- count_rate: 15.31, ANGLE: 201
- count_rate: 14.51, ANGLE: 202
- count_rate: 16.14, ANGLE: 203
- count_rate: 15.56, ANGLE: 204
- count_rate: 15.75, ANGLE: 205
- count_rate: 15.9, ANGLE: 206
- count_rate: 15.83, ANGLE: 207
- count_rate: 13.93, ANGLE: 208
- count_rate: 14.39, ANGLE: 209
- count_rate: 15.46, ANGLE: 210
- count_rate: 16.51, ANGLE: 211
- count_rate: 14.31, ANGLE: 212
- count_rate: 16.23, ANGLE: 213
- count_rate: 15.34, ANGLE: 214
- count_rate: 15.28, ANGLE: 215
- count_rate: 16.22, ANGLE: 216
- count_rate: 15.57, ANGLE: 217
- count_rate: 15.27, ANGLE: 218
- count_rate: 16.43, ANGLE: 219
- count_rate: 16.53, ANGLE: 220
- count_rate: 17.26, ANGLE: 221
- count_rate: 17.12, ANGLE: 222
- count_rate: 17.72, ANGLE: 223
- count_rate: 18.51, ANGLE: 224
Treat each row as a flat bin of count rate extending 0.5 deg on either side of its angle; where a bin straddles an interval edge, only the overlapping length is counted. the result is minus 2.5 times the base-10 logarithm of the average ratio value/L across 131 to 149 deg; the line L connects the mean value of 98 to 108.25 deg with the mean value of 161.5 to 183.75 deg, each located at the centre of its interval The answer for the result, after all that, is -0.18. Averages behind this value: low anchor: 12.4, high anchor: 15.5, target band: 16.6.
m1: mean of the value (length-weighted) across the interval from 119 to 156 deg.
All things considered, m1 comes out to 17.3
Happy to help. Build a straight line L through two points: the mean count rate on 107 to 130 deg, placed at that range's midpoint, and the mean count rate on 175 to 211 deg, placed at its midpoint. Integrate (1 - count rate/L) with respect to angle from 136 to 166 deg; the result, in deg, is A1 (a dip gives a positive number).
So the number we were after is 2.1 deg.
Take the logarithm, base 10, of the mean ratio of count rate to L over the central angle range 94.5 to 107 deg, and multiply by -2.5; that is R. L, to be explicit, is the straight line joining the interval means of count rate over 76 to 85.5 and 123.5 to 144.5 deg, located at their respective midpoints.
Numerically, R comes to 0.35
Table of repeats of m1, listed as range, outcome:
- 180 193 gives 15.3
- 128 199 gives 15.8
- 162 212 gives 15.4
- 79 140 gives 18.2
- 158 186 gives 15.4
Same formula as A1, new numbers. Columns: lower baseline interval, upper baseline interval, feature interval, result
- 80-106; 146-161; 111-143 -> -2.3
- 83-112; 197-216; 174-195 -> 0.4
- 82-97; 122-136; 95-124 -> 4.0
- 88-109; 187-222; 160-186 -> 0.5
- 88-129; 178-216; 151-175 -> 1.1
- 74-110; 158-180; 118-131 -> -1.6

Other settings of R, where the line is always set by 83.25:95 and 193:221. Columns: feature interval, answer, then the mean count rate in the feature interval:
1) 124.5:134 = 0.06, 18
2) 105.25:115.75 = 0.23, 16.1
